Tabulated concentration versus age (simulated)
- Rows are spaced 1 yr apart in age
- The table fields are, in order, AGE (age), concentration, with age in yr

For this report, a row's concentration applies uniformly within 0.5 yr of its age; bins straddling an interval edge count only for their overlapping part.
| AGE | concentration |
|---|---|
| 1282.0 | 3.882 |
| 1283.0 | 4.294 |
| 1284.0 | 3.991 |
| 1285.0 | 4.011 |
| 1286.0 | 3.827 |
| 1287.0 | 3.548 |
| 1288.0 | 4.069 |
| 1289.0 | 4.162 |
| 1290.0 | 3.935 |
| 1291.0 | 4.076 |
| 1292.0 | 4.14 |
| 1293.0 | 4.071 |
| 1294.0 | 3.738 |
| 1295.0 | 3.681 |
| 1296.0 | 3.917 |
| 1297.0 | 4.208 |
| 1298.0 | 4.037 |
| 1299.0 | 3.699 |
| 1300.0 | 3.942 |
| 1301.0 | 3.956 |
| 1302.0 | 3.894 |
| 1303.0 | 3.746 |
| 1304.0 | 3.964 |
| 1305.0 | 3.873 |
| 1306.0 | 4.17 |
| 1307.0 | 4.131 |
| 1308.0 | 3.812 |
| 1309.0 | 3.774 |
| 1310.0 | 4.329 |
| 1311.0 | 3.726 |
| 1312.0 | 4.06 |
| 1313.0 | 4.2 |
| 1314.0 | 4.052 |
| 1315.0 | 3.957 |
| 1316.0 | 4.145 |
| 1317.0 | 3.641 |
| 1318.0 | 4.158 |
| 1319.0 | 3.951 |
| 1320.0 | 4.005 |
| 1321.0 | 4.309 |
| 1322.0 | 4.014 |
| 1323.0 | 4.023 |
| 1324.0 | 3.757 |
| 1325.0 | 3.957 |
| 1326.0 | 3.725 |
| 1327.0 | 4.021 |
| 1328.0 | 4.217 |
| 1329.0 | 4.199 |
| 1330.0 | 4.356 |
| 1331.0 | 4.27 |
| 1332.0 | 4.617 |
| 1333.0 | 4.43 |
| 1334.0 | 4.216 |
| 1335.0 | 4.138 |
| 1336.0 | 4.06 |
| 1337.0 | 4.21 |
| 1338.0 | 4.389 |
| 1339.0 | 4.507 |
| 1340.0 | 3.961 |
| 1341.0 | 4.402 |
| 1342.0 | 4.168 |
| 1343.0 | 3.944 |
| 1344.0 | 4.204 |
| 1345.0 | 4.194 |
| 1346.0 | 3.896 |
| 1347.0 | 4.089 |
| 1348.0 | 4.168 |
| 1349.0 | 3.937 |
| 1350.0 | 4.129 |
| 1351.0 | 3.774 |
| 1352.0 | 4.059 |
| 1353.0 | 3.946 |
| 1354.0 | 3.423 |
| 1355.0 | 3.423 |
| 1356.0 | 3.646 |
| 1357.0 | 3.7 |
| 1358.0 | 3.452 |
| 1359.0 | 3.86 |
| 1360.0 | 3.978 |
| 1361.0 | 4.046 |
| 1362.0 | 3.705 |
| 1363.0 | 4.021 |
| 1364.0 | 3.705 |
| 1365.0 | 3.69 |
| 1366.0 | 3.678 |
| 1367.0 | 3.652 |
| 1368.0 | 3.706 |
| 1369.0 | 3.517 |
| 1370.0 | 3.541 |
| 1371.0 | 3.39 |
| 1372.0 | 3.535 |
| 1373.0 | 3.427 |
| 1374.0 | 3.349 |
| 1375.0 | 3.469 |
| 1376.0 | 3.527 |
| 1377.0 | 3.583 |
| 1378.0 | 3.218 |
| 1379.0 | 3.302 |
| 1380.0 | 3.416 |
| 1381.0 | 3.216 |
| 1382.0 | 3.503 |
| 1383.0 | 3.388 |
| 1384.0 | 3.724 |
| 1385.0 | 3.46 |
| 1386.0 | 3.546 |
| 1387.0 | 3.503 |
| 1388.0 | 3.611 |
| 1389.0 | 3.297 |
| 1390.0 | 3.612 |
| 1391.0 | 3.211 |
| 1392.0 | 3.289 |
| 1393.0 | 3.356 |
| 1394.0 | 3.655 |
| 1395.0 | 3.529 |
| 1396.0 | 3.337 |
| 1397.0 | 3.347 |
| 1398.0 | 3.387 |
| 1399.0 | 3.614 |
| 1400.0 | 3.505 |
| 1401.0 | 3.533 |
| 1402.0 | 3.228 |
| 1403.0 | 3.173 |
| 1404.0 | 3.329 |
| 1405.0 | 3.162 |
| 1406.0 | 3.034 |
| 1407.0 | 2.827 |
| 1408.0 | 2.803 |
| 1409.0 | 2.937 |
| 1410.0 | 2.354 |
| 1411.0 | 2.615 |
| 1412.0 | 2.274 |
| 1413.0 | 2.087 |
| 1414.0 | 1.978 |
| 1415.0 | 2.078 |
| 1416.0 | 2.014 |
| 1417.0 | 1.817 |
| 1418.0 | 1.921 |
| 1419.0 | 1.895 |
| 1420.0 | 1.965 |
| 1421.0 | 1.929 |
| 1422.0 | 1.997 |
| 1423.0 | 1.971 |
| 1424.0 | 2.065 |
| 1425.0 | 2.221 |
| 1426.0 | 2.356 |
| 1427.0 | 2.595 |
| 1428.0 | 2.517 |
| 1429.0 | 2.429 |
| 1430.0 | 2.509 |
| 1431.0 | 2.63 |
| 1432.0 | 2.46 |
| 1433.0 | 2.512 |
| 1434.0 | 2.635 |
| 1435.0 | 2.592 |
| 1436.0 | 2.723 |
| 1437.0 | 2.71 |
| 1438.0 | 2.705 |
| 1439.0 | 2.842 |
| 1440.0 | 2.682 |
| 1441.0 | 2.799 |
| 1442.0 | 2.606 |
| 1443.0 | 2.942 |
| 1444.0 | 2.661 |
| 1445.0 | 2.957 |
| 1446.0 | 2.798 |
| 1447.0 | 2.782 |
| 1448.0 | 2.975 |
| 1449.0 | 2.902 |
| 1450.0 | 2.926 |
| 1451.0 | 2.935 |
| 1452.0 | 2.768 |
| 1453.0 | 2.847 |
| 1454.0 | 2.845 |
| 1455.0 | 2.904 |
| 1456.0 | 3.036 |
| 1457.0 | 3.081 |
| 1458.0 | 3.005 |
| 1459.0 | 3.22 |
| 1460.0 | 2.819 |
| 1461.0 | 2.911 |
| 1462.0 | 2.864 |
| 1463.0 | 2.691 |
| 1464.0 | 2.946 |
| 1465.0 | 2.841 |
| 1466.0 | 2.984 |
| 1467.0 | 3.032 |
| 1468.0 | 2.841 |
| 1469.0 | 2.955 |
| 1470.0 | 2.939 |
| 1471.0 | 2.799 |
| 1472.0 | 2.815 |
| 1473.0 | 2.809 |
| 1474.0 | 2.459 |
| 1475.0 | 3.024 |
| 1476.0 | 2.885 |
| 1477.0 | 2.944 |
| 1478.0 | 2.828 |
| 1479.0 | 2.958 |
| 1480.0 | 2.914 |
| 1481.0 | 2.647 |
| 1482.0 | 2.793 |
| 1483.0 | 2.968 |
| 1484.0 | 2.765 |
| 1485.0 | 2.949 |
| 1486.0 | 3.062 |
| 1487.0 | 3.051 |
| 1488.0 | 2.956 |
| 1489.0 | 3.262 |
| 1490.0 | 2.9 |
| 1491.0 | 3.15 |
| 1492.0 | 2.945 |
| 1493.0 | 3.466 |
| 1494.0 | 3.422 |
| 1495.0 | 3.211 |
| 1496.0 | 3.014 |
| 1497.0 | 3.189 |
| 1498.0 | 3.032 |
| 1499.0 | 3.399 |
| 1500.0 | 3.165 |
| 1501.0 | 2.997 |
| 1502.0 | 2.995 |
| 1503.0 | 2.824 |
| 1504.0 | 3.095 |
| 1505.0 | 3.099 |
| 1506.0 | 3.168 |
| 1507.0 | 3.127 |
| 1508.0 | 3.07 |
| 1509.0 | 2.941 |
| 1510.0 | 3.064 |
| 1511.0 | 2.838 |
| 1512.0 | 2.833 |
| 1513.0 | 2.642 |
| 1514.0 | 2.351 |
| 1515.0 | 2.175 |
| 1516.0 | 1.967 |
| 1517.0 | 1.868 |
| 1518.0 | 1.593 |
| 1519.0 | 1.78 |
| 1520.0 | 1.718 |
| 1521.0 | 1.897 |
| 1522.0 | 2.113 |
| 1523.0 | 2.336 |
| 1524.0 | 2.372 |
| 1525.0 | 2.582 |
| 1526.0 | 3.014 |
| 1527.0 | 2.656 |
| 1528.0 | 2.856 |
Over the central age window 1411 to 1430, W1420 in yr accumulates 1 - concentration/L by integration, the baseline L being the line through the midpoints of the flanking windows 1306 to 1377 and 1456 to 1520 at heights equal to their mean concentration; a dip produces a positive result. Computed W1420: 6.9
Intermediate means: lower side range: 3.94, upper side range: 2.87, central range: 2.14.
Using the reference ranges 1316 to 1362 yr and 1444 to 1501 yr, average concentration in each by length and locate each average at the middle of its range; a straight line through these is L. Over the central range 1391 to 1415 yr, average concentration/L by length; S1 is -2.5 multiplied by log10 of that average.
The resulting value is 0.159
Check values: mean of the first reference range 4.03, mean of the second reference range 2.95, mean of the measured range 3.04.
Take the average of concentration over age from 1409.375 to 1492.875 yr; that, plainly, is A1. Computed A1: 2.69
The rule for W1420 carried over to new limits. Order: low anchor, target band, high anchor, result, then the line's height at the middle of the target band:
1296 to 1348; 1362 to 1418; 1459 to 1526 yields 5.5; 3.57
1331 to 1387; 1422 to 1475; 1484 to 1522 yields 7.2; 3.18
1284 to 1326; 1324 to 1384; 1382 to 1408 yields -3.3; 3.64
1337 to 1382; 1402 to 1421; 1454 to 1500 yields 5.3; 3.42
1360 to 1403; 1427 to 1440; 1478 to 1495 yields 2.6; 3.26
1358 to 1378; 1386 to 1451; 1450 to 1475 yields 9.5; 3.24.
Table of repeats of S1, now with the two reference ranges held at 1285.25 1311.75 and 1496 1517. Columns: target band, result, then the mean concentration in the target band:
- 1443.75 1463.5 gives 0.089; 2.9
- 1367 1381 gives 0.030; 3.46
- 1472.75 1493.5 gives 0.020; 2.94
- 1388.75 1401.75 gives 0.003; 3.43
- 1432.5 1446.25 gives 0.181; 2.72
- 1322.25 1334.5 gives -0.098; 4.15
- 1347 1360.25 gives -0.045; 3.81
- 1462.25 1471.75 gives 0.069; 2.89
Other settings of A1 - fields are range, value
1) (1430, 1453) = 2.75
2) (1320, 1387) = 3.85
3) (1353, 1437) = 3.08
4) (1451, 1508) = 2.98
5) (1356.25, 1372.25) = 3.7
